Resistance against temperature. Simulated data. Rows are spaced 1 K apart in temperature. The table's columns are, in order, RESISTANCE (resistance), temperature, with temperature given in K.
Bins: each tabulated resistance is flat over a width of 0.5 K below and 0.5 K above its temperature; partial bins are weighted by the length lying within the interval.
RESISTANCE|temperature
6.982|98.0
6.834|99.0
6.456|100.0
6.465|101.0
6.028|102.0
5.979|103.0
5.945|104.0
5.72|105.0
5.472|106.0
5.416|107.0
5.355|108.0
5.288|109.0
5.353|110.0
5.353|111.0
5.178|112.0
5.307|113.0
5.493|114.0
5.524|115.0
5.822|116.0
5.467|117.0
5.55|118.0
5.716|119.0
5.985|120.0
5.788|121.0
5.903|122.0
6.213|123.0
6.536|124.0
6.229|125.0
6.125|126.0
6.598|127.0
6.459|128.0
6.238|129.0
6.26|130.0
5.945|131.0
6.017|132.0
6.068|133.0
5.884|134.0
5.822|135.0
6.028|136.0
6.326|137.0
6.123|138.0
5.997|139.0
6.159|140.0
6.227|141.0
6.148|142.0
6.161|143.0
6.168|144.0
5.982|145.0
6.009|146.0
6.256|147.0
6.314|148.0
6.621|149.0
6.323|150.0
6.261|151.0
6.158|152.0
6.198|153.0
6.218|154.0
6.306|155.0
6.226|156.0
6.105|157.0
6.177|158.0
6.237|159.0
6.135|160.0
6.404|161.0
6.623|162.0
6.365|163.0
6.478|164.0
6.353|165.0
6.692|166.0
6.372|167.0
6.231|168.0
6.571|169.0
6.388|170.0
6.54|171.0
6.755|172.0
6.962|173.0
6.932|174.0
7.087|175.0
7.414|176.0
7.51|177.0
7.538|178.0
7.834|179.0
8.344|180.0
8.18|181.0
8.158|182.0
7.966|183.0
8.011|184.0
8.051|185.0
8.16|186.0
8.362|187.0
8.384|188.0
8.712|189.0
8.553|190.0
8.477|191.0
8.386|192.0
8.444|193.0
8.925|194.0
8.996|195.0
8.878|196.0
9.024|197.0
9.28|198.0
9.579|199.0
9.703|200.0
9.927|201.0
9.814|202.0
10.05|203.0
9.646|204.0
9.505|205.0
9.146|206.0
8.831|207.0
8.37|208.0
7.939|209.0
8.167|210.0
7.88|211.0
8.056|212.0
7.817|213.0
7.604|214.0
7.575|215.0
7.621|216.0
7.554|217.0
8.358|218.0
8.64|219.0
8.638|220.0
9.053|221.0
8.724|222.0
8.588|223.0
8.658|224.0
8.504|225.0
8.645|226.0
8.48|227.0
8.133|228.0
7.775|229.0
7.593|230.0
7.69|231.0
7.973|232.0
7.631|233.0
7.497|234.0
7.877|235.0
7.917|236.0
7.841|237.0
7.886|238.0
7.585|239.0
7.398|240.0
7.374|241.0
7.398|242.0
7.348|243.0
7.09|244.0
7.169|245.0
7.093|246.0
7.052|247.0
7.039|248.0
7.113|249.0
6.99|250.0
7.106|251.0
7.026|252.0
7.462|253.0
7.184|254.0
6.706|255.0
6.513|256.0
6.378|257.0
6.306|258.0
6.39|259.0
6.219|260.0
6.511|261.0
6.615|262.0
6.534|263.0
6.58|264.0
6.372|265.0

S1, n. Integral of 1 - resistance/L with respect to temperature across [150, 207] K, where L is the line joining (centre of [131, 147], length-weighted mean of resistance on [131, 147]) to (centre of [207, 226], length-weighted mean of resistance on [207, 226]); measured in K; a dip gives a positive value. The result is -3.6 K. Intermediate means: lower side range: 6.08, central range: 7.67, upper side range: 8.24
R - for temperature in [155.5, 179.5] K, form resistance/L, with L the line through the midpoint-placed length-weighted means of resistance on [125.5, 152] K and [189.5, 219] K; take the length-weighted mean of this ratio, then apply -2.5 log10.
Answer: 0.097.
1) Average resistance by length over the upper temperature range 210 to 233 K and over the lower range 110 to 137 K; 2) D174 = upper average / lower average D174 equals 1.4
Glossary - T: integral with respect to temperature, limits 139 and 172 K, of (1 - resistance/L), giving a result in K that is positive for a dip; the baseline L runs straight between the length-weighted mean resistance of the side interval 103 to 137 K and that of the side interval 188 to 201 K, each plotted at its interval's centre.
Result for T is 4.5 K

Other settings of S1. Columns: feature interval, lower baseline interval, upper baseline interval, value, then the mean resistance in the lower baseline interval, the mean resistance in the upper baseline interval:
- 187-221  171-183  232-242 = -4.98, 7.5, 7.67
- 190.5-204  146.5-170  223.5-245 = -4.02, 6.33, 7.81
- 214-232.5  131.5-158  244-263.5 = -4.42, 6.16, 6.82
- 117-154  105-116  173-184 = 0.61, 5.41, 7.68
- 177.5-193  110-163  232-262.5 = -3.98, 6.06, 7.14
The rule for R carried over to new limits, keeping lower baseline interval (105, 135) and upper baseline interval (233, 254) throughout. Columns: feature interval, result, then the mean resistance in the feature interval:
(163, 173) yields -0.02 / 6.5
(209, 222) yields -0.16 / 8.1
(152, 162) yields 0.01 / 6.24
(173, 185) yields -0.18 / 7.71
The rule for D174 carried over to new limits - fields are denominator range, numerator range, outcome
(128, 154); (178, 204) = 1.42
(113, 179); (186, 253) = 1.31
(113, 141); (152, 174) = 1.07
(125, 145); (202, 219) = 1.37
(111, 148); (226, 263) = 1.21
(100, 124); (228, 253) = 1.31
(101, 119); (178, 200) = 1.53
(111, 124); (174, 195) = 1.43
